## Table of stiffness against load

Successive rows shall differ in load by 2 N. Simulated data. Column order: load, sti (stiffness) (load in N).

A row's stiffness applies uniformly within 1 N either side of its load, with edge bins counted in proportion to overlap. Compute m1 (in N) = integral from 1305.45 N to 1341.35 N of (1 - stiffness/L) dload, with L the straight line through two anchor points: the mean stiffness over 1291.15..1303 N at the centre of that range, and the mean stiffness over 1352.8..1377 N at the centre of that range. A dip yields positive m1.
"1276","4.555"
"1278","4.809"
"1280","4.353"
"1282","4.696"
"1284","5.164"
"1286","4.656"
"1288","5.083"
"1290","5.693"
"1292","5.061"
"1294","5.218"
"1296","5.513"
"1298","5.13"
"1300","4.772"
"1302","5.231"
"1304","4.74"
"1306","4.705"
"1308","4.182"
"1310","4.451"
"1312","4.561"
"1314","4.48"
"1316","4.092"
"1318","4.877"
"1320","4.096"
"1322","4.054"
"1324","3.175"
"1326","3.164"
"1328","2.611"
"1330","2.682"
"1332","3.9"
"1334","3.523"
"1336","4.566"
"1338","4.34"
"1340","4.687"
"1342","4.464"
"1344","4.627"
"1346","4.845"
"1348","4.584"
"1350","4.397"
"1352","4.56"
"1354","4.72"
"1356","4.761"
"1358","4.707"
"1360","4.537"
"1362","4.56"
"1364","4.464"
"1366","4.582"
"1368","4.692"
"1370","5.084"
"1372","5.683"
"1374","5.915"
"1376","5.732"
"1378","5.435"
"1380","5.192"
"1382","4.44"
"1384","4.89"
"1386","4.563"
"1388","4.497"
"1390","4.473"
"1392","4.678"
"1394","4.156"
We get 7.59 N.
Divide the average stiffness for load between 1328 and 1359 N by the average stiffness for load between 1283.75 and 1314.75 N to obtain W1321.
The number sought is 0.88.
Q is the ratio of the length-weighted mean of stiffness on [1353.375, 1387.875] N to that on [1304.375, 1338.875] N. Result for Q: 1.24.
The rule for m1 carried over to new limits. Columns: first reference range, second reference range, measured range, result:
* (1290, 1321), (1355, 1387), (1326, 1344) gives 3.7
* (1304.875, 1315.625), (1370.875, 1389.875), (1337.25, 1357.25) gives 0.8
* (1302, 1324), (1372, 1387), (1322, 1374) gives 5.4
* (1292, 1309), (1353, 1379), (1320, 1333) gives 4.3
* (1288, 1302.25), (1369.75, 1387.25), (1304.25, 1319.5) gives 2.2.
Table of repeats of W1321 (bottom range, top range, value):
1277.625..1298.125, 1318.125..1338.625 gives 0.73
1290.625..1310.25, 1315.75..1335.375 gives 0.73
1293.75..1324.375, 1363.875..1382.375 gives 1.13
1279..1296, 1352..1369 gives 0.92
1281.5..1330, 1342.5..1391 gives 1.07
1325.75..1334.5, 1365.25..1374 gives 1.62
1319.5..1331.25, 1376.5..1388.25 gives 1.49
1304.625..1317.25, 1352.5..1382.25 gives 1.12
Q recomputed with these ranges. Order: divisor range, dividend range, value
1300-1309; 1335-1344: 0.96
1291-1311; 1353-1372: 0.97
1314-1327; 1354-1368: 1.17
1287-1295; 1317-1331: 0.67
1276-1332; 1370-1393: 1.13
